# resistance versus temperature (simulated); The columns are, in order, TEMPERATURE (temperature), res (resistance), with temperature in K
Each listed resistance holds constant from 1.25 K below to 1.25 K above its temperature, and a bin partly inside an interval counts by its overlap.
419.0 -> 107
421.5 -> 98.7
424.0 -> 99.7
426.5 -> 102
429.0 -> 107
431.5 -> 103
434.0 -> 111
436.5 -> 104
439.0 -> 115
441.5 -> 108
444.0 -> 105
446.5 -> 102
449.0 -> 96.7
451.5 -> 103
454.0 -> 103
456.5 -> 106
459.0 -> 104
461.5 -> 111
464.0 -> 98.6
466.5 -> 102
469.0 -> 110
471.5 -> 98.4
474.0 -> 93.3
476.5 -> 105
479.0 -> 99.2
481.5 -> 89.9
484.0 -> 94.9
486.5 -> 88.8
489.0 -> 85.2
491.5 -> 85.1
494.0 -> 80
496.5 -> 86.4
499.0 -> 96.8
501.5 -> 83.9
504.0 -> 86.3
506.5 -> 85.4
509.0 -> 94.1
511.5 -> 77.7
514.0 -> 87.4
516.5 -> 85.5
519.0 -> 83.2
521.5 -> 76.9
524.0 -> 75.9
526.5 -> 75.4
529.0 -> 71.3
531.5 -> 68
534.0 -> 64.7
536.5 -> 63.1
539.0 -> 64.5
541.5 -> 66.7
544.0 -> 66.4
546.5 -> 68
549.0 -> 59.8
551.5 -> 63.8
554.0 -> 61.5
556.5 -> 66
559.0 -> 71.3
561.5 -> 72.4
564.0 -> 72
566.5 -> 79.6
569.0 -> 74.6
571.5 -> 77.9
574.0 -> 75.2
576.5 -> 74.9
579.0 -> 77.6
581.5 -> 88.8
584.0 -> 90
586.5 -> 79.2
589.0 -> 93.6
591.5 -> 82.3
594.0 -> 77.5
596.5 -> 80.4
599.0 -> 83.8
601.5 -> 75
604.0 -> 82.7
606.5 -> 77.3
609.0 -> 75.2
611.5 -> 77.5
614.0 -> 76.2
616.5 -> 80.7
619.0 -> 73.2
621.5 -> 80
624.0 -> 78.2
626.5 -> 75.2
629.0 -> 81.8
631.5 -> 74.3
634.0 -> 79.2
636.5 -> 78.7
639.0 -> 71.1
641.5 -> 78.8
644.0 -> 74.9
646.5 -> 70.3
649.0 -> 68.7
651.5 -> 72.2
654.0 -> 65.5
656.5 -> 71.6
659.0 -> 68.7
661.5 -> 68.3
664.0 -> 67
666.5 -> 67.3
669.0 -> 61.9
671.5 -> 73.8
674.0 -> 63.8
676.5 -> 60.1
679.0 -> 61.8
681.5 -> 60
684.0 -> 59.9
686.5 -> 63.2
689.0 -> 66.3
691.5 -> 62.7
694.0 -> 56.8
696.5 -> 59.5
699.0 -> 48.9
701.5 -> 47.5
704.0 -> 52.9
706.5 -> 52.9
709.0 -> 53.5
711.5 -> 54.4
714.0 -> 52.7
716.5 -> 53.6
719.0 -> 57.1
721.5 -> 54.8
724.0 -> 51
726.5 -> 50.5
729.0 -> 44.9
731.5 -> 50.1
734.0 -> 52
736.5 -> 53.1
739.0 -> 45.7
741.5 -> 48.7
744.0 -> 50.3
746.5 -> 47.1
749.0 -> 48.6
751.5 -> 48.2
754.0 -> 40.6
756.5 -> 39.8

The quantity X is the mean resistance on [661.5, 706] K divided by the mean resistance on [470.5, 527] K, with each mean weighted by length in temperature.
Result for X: 0.69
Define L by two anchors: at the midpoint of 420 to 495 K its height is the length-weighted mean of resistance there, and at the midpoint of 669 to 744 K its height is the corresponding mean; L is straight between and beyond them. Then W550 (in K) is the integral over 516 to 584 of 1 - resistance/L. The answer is 9.2 K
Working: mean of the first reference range 100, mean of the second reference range 55.6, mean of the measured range 72.2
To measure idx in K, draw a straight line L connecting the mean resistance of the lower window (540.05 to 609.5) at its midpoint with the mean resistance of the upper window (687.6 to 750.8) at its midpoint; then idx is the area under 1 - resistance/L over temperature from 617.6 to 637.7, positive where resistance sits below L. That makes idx -3.15 K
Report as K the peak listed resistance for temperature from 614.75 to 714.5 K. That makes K 81.8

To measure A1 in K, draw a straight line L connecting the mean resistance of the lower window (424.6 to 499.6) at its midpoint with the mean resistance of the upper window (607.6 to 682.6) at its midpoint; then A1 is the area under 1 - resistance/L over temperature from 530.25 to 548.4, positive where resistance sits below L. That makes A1 4.6 K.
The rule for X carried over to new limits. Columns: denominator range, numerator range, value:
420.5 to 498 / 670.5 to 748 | 0.55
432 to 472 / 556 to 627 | 0.75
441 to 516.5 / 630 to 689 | 0.72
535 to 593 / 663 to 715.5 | 0.81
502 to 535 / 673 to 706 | 0.74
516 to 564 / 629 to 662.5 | 1.05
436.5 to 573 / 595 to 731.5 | 0.78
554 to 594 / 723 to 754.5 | 0.63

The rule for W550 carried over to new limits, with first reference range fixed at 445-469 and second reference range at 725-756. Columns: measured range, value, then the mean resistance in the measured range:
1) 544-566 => 4.4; 67.3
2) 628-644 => -2.0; 77.1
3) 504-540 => 5.5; 77.1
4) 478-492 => 1.0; 90.7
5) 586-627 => -2.9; 79.4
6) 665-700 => -1.5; 62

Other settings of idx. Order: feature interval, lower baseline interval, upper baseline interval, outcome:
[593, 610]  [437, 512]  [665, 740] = -1.0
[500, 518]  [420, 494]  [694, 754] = 1.0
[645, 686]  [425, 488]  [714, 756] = -2.2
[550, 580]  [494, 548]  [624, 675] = 1.4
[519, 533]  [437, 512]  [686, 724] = 2.1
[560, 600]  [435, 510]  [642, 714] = -0.4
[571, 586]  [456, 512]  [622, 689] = 0.0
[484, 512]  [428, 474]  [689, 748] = 2.5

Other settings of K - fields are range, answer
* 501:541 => 94.1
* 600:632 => 82.7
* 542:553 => 68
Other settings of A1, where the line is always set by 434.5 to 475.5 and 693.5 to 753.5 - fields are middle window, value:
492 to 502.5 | 1.0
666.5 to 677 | -0.7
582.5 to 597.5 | -1.3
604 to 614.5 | -0.5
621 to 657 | -3.6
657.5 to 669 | -0.8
